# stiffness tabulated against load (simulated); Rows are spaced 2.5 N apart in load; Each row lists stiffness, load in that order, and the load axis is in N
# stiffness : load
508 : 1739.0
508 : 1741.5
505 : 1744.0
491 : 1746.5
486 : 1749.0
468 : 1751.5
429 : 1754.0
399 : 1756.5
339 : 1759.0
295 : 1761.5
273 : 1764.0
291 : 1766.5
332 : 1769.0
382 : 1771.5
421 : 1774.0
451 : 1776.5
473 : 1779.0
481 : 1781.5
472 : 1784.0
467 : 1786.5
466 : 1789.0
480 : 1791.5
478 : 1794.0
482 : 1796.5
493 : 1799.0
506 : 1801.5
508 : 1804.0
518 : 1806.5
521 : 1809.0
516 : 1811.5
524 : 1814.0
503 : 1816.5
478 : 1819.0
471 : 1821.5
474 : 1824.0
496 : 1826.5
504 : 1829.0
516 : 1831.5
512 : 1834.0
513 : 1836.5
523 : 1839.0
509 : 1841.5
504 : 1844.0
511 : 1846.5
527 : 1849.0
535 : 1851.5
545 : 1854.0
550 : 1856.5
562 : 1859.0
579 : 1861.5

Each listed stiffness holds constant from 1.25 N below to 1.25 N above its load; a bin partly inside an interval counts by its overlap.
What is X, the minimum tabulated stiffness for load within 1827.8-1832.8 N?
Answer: 504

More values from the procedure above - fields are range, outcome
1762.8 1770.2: 273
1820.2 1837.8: 471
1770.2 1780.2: 382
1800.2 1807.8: 506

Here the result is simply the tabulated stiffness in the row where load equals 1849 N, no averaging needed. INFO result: 527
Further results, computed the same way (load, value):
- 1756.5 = 399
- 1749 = 486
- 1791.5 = 480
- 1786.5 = 467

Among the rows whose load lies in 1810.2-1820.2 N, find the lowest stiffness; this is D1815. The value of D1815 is 478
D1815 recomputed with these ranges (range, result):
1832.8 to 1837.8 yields 512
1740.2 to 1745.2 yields 505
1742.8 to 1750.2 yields 486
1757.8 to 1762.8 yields 295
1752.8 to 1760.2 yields 339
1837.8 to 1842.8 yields 509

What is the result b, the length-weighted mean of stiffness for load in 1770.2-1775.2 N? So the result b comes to 401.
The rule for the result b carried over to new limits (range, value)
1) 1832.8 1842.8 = 514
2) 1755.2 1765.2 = 327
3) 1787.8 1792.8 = 473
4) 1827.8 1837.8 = 511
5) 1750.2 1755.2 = 449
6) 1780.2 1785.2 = 477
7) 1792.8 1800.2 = 484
